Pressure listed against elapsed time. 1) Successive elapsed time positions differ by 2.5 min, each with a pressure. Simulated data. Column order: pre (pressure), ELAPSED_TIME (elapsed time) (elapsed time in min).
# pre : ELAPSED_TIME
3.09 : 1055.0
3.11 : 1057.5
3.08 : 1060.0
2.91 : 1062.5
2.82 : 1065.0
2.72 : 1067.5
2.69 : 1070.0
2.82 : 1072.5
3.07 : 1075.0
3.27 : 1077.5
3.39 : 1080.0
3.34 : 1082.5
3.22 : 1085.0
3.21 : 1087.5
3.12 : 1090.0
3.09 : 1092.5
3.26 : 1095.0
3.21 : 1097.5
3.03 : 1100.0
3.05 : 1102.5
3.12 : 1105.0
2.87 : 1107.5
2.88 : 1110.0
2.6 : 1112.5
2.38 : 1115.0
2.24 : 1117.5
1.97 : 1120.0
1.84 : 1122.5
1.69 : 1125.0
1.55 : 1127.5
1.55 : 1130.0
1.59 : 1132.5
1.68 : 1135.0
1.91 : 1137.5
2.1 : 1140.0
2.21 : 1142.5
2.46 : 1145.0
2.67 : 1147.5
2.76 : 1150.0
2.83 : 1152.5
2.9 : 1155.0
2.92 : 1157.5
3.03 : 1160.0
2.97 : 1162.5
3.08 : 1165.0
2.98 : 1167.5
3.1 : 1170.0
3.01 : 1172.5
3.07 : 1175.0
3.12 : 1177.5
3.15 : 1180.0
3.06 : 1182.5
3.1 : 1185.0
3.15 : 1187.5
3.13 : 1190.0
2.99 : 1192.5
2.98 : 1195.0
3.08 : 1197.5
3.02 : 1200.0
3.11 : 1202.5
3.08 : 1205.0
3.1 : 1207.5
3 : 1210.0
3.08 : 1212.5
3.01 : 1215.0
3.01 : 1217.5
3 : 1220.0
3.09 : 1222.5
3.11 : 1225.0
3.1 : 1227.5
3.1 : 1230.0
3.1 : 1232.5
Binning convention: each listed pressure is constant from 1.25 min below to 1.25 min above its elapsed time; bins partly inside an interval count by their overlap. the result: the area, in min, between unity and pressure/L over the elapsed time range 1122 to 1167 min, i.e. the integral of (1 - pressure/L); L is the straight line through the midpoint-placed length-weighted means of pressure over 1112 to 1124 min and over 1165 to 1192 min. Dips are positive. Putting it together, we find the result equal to 4.6 min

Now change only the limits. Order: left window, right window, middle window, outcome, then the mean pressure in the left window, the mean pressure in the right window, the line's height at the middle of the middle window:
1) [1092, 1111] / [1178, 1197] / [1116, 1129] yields 5.1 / 3.07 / 3.08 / 3.07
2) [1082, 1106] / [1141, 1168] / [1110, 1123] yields 3.2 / 3.16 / 2.79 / 3.02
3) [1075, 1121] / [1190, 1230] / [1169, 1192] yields -0.5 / 2.97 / 3.05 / 3.03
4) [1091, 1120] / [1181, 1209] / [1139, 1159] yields 2.3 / 2.85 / 3.07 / 2.96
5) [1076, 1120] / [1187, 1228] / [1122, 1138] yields 7.1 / 2.99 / 3.06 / 3.01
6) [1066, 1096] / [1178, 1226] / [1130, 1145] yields 5.7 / 3.1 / 3.07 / 3.08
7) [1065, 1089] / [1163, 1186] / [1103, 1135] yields 9.2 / 3.07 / 3.07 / 3.07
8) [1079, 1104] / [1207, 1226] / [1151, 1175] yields 1.0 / 3.19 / 3.05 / 3.11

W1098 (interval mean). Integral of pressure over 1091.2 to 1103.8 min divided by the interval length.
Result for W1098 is 3.13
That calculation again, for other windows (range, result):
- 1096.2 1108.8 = 3.06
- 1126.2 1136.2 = 1.59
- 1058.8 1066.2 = 2.94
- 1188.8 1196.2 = 3.03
